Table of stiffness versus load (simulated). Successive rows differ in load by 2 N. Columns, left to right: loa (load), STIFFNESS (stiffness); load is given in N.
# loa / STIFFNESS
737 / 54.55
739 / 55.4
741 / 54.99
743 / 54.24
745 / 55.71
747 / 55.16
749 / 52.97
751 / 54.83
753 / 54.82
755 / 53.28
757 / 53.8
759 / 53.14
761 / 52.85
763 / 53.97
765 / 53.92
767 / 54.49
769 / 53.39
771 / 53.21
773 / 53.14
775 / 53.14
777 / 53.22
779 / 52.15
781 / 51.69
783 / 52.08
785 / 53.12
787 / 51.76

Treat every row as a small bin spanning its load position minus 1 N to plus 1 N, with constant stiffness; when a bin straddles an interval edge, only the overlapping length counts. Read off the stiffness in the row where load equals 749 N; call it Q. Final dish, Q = 52.97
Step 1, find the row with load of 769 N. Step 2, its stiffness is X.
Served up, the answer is 53.39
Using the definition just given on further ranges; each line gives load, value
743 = 54.24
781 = 51.69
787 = 51.76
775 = 53.14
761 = 52.85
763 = 53.97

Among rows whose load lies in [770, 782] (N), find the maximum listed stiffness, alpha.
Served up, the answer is 53.22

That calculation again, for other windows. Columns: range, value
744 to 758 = 55.71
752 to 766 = 54.82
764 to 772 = 54.49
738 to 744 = 55.4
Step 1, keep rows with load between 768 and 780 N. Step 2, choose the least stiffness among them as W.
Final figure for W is 52.15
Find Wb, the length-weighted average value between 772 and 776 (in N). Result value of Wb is 53.1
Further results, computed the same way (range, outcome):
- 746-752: 54.3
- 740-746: 55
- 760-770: 53.7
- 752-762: 53.6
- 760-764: 53.4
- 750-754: 54.8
